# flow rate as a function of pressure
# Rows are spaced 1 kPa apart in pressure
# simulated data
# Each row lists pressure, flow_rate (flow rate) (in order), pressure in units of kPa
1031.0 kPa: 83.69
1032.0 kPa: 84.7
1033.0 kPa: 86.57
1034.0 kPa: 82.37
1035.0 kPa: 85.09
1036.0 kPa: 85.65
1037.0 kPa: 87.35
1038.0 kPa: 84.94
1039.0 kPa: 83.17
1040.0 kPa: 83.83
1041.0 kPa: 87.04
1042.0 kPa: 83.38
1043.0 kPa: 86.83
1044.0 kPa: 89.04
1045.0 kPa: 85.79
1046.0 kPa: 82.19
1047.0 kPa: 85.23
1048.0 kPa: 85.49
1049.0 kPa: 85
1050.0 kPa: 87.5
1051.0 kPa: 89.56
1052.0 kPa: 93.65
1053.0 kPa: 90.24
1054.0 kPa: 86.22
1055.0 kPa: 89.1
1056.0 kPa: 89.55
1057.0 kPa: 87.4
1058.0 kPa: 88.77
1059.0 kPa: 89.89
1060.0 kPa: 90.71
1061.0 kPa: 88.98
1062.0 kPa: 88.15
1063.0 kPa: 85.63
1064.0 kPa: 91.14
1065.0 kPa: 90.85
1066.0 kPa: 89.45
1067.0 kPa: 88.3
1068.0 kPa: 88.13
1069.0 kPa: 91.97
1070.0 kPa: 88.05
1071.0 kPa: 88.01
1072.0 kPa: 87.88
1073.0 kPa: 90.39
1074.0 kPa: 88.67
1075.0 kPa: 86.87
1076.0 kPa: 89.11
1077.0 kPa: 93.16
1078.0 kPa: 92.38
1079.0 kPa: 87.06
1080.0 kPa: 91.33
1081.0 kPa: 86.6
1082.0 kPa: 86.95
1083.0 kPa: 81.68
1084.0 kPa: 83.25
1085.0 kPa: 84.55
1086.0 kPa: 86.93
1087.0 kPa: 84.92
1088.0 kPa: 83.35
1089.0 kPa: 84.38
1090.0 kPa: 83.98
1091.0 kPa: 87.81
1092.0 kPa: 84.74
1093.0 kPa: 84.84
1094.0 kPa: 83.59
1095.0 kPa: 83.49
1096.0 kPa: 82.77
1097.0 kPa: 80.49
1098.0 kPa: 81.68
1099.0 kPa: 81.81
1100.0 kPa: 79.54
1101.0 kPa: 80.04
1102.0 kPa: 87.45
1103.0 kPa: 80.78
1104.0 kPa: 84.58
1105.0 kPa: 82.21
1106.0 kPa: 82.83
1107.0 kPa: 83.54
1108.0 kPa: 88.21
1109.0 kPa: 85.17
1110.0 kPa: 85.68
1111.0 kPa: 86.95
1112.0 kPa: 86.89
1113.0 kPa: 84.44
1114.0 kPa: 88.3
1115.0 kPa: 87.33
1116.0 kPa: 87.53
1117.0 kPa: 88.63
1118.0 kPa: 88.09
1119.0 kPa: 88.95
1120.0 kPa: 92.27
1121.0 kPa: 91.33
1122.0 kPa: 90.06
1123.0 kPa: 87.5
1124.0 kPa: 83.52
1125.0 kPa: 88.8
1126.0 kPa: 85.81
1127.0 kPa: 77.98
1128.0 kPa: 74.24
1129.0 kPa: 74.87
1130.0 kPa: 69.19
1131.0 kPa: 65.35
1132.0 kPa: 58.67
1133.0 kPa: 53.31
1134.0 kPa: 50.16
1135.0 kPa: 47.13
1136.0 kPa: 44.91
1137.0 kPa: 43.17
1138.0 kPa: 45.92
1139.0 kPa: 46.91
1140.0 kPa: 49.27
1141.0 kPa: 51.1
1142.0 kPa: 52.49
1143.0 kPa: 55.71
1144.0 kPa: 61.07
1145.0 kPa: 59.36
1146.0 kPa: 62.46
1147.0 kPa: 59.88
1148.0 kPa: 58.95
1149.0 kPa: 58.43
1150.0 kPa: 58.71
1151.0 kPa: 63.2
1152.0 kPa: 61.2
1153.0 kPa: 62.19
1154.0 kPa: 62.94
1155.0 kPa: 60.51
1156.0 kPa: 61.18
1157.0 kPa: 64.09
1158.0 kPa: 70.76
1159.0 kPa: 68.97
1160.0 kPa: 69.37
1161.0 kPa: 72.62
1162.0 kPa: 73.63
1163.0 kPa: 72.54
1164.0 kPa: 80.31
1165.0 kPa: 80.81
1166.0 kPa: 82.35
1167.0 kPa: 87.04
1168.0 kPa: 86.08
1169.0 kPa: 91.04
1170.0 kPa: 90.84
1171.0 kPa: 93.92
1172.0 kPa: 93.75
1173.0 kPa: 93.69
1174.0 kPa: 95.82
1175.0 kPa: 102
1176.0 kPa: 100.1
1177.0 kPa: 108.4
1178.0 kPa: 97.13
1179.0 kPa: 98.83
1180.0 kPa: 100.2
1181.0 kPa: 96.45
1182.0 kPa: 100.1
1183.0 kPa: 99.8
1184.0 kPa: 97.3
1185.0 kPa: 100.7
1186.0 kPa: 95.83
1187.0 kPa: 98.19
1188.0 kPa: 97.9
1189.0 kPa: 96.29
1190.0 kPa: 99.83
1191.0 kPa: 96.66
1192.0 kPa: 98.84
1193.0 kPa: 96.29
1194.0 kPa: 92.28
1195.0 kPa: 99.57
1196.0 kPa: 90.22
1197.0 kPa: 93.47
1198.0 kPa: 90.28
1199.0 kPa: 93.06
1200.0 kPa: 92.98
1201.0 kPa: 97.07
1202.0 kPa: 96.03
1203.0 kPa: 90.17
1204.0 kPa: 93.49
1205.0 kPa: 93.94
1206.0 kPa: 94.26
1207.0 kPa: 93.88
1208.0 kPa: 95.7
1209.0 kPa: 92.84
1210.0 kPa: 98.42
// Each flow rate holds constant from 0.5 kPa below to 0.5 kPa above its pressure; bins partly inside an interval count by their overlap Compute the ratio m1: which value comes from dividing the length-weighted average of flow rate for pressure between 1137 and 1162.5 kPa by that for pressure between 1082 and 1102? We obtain 0.7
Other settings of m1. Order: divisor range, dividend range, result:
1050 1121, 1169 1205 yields 1.11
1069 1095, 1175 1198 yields 1.13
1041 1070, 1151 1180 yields 0.92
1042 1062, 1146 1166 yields 0.76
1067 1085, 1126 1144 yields 0.65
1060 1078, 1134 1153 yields 0.61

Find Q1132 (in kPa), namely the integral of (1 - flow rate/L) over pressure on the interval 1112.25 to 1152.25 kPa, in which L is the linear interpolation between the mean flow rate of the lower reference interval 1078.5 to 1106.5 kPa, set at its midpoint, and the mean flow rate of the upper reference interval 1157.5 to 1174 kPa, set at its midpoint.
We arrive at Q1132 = 7.0 kPa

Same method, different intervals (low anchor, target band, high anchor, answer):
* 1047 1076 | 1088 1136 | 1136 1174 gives -2.1 kPa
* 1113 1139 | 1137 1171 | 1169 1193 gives 8.0 kPa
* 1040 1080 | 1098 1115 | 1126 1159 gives -2.9 kPa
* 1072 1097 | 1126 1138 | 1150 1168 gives 2.5 kPa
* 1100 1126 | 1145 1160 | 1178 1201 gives 4.8 kPa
